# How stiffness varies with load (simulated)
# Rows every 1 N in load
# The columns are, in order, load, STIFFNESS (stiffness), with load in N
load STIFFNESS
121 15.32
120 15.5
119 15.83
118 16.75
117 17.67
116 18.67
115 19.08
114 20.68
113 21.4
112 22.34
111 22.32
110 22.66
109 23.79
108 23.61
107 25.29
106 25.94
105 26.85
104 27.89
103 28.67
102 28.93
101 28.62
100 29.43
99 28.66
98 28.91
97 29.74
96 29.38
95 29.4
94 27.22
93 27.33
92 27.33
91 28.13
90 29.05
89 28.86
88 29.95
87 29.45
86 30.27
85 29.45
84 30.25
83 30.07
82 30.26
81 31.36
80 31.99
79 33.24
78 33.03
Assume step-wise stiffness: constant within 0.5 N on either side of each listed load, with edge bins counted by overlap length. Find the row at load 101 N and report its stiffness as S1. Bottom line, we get 28.62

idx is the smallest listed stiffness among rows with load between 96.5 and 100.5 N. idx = 28.66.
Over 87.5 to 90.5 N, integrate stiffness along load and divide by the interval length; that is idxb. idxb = 29.3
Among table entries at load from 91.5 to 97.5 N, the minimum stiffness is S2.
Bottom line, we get 27.22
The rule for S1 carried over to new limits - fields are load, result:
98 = 28.91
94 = 27.22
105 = 26.85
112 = 22.34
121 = 15.32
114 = 20.68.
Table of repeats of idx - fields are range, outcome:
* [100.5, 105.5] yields 26.85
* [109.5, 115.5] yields 19.08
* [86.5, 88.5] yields 29.45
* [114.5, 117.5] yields 17.67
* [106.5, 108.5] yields 23.61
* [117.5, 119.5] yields 15.83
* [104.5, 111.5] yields 22.32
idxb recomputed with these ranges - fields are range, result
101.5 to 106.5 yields 27.7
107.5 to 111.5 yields 23.1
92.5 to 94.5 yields 27.3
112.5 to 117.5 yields 19.5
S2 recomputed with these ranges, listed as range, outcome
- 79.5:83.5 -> 30.07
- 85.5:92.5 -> 27.33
